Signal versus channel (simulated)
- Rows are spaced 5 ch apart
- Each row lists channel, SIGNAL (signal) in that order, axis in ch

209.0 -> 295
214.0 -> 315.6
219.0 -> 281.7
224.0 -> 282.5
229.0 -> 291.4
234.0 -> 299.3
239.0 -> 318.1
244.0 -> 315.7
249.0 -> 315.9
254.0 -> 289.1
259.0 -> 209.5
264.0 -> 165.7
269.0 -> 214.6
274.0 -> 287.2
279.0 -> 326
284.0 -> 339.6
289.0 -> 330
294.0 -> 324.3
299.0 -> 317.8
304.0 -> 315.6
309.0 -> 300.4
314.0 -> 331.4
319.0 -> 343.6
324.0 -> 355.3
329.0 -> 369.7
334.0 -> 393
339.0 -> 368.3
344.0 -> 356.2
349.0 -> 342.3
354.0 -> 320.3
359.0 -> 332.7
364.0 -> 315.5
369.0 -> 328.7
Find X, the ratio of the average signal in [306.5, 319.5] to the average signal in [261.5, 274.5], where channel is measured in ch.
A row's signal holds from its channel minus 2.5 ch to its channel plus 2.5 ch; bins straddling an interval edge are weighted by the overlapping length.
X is 1.52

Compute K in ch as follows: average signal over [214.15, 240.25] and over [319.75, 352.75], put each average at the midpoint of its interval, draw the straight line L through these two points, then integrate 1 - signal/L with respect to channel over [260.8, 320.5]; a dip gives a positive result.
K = 6.6 ch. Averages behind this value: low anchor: 295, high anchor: 361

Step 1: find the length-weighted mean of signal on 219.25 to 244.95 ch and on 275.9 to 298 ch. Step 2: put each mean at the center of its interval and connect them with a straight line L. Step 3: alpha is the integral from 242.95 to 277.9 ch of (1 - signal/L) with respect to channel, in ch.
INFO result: 6.3 ch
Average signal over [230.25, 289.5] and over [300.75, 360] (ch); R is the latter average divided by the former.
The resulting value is 1.2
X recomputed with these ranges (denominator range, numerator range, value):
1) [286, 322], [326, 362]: 1.09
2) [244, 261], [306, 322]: 1.16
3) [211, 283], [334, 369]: 1.22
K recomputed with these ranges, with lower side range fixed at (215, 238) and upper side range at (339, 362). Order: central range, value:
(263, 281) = 3.3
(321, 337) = -1.9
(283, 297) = -0.6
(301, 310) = 0.4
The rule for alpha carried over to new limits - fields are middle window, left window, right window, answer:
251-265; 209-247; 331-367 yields 3.63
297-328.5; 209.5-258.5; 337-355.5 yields 0.24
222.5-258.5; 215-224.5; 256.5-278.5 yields -4.90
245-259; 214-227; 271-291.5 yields 0.76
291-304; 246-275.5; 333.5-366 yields -1.50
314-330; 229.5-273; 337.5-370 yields -1.79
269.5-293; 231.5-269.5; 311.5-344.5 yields -0.50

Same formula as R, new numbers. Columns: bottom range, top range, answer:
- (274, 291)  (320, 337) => 1.14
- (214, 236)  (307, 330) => 1.16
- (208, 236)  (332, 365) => 1.18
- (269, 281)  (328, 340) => 1.32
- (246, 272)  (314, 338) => 1.50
